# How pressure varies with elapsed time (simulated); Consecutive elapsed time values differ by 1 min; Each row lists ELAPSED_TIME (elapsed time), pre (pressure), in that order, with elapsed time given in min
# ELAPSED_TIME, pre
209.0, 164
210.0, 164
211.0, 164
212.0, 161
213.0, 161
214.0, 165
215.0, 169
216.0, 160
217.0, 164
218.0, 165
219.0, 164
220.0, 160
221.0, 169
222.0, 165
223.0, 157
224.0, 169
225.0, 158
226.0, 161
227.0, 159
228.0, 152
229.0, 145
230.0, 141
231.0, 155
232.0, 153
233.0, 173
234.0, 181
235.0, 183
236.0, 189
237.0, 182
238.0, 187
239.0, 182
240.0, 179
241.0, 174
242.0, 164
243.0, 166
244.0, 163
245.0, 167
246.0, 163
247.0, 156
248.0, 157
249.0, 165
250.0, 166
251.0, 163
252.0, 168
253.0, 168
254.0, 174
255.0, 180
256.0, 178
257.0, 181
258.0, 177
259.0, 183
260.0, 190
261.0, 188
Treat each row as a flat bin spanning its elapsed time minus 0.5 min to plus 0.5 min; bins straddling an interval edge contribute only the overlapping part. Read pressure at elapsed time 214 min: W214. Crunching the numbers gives 165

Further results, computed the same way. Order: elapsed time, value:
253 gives 168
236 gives 189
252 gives 168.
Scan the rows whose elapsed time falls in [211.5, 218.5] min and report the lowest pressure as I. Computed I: 160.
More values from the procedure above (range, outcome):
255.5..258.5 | 177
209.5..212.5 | 161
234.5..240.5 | 179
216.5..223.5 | 157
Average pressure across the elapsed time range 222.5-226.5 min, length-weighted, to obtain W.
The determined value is 161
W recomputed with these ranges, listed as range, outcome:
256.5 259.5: 180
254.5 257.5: 180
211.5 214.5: 162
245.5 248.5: 159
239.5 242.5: 172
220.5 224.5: 165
